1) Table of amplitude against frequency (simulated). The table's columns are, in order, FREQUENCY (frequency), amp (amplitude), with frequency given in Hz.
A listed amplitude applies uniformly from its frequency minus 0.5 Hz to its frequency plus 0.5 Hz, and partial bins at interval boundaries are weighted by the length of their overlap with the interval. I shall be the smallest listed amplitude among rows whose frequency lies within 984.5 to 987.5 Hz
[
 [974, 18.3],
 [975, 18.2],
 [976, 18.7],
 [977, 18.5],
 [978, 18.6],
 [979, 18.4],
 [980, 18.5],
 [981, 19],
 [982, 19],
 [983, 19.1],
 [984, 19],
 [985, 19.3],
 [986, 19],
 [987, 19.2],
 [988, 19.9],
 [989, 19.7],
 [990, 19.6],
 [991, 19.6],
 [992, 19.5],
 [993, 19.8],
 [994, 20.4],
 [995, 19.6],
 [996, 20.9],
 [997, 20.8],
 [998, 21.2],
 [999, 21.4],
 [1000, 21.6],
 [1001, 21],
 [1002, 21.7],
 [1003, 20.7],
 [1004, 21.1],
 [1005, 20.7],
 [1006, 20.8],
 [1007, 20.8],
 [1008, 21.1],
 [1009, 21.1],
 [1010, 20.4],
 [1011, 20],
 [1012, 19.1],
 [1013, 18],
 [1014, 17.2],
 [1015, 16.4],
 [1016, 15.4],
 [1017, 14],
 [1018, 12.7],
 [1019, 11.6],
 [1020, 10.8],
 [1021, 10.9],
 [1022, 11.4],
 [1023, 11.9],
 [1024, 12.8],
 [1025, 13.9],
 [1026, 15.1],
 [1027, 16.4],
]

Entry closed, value 19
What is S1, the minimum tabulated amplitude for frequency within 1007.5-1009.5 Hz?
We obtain 21.1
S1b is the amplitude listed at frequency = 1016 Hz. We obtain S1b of 15.4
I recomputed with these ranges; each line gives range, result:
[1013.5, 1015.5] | 16.4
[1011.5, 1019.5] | 11.6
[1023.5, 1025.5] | 12.8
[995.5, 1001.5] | 20.8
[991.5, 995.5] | 19.5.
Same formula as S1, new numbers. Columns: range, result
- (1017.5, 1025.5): 10.8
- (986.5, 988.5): 19.2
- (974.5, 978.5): 18.2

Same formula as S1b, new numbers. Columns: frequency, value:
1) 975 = 18.2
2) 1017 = 14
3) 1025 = 13.9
